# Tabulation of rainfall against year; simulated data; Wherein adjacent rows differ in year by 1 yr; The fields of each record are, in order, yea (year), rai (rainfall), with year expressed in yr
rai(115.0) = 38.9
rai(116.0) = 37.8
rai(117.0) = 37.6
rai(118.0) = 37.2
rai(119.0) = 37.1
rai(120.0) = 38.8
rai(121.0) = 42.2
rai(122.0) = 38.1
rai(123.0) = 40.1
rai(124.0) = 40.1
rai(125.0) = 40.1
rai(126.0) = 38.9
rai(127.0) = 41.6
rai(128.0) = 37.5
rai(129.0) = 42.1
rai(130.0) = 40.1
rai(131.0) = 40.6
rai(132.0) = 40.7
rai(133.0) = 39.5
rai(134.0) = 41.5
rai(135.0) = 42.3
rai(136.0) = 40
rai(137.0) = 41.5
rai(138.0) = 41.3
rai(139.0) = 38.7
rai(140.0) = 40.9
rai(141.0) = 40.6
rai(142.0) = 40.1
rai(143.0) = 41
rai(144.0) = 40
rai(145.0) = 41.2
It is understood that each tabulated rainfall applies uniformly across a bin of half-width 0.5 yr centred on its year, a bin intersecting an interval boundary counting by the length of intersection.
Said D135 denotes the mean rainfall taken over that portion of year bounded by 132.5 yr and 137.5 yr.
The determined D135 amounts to 41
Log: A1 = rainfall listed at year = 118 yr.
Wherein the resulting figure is 37.2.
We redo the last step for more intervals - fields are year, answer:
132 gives 40.7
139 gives 38.7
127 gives 41.6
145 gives 41.2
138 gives 41.3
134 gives 41.5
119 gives 37.1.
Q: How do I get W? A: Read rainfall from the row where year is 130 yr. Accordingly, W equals 40.1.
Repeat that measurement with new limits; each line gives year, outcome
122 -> 38.1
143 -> 41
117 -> 37.6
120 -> 38.8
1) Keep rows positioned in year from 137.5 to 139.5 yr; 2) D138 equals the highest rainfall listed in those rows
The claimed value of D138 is 41.3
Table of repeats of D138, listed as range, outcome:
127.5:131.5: 42.1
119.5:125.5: 42.2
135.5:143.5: 41.5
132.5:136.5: 42.3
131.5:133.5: 40.7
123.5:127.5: 41.6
